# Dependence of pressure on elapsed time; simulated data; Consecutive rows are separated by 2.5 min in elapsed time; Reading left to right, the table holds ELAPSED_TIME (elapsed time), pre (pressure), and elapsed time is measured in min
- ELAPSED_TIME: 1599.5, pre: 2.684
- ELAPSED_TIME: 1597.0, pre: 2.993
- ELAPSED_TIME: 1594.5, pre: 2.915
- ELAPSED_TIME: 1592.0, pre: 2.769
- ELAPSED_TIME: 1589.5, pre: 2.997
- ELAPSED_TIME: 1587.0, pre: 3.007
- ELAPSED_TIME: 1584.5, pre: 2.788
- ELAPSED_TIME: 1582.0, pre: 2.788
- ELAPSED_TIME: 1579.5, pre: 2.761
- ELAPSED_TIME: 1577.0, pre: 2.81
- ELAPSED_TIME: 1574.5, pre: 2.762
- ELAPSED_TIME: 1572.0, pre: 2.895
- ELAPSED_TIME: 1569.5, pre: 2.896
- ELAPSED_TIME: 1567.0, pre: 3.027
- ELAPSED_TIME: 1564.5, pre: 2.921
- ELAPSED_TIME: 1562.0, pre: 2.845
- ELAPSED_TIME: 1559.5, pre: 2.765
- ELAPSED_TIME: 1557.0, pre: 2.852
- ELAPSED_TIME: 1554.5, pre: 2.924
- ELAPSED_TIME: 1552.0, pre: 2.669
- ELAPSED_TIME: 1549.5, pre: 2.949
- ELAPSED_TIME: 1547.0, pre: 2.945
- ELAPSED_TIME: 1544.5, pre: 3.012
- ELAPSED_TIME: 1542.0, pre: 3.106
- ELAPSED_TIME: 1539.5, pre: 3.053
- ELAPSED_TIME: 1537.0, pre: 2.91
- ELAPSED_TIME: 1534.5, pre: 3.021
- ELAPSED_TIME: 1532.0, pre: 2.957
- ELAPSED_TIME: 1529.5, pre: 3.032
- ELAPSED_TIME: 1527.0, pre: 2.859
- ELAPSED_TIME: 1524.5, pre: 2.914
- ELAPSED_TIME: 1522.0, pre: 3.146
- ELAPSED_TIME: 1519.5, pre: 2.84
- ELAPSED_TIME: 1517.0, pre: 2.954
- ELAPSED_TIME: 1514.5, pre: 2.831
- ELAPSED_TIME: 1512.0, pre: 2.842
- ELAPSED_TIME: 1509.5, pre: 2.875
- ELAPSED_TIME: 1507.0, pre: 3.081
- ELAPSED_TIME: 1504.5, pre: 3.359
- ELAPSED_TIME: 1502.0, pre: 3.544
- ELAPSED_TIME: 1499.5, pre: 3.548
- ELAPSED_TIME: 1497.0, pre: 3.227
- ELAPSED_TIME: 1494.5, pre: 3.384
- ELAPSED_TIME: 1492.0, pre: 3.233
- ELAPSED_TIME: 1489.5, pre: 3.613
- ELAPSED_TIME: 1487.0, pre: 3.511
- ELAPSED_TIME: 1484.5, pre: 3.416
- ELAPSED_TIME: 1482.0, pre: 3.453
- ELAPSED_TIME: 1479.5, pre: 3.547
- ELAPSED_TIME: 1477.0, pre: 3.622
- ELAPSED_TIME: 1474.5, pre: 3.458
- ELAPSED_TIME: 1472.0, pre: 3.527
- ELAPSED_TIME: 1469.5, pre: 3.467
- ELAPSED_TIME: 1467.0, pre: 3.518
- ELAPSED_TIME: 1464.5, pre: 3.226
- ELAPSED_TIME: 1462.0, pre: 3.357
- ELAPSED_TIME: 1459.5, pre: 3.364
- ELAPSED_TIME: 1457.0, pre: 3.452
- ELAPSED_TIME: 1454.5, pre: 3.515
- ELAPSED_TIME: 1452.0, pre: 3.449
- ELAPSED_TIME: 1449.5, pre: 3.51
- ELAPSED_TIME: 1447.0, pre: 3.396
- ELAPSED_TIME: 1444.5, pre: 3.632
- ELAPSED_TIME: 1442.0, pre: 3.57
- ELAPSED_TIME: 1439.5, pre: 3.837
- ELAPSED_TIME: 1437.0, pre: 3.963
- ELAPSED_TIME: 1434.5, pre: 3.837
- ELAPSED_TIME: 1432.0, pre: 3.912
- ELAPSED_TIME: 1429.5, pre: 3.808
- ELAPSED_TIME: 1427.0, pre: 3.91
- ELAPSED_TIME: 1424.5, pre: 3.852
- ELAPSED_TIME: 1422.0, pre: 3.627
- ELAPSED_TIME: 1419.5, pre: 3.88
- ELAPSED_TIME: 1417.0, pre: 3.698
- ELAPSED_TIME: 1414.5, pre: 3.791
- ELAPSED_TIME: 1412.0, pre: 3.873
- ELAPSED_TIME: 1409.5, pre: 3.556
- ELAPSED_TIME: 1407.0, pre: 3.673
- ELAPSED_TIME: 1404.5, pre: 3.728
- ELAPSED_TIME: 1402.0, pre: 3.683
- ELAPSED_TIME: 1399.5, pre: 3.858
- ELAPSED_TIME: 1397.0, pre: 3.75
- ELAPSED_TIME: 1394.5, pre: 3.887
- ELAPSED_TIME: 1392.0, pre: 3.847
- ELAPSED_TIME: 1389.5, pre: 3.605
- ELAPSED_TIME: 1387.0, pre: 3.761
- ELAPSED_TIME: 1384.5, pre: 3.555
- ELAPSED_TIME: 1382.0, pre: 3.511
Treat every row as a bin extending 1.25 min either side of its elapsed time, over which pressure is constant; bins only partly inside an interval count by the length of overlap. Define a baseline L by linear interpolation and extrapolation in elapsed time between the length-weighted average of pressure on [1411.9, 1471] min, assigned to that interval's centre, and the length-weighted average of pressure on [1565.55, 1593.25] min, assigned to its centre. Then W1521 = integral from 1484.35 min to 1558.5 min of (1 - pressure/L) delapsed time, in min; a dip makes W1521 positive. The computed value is 2.6 min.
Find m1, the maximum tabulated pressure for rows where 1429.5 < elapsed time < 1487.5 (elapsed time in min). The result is 3.963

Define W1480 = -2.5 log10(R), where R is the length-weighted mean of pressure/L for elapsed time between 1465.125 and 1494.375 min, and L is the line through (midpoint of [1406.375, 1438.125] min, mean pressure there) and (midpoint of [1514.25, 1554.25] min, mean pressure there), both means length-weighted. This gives -0.04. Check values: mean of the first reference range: 3.8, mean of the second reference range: 2.95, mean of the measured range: 3.48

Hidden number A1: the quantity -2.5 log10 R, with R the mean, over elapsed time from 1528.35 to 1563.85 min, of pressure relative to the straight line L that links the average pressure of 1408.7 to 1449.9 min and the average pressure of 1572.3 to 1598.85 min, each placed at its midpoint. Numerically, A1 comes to 0.05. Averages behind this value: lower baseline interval 3.75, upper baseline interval 2.86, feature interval 2.93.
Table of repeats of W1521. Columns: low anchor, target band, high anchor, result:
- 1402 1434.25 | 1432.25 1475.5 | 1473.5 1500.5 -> 0.80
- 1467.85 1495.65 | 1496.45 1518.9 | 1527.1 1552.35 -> 0.86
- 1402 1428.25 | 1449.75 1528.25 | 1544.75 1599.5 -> 1.02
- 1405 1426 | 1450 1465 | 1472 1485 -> 0.75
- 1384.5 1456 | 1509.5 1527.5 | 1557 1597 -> 1.55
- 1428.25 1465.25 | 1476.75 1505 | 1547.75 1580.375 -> -1.16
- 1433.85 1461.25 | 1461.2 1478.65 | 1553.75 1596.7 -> -0.01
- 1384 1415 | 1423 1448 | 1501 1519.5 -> -1.84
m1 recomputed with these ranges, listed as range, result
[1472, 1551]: 3.622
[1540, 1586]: 3.106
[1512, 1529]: 3.146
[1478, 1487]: 3.547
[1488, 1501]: 3.613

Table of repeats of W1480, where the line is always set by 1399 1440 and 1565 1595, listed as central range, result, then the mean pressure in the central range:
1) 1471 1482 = -0.020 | 3.53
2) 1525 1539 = 0.066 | 2.96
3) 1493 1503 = -0.025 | 3.42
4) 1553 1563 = 0.057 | 2.84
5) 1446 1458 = 0.042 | 3.47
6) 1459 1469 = 0.051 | 3.37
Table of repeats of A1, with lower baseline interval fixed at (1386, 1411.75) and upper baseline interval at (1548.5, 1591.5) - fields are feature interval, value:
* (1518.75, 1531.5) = 0.046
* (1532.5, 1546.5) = 0.001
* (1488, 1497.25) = -0.041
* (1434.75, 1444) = -0.074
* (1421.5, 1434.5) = -0.072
